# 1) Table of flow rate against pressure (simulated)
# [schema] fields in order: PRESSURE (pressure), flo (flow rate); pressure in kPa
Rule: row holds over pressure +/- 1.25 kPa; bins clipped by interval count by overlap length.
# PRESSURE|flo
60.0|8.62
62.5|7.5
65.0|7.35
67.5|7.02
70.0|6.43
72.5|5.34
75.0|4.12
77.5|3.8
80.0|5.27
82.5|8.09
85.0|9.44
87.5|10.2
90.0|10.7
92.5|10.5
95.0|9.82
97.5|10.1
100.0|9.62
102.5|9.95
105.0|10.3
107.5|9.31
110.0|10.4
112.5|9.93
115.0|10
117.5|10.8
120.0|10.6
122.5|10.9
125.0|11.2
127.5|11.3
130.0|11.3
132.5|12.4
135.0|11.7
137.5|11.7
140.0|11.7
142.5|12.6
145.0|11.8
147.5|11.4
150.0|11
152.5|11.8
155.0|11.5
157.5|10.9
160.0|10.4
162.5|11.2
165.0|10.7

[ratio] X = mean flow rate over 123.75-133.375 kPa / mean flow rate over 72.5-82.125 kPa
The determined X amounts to 2.4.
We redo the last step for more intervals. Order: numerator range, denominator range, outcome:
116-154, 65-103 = 1.44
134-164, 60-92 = 1.58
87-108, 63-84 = 1.67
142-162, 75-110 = 1.28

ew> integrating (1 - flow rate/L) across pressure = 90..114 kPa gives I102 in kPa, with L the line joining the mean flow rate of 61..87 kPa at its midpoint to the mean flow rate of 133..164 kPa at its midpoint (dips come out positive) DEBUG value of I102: -4.7 kPa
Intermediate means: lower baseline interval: 6.57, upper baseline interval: 11.5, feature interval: 10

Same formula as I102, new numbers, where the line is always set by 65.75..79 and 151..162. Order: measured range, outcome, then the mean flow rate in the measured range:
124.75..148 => -4.71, 11.7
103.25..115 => -3.07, 9.99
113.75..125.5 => -2.76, 10.7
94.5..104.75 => -3.73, 9.92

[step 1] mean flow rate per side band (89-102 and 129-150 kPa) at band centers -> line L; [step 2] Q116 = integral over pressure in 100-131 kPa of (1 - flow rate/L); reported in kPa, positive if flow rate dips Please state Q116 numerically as 1.2 kPa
